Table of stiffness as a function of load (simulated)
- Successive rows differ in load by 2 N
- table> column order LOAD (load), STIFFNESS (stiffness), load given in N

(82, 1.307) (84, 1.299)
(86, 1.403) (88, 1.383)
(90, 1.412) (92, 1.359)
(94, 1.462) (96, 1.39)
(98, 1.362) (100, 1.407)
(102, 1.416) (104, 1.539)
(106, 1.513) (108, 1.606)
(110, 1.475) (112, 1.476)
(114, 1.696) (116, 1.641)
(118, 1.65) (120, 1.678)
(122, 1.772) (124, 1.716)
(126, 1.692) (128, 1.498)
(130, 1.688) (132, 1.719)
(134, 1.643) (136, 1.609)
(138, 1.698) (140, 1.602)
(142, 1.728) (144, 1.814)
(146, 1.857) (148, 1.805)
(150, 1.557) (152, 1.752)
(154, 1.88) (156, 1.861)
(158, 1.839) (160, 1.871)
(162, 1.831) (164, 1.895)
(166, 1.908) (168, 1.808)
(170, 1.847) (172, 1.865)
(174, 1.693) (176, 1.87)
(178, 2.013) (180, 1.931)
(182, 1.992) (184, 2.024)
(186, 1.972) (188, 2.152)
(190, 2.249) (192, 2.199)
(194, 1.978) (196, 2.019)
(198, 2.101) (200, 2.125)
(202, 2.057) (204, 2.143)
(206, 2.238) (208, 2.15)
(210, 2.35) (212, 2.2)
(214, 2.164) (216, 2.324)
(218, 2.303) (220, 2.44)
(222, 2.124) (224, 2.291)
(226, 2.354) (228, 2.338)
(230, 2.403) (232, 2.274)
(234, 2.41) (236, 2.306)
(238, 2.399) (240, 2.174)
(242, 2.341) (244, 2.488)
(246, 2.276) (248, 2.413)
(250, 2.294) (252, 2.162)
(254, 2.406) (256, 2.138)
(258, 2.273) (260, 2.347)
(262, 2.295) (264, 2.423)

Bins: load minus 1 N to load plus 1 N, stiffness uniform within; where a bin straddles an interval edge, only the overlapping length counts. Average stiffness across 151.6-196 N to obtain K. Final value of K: 1.93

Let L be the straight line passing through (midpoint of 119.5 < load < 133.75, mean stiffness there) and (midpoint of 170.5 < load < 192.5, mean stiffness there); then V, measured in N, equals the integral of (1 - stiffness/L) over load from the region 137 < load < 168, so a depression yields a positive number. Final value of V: 0.5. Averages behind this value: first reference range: 1.68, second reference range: 1.99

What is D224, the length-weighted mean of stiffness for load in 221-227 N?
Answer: 2.26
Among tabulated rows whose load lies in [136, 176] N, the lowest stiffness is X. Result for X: 1.557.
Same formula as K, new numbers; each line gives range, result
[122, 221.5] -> 1.93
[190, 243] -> 2.24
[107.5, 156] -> 1.68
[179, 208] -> 2.09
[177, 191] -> 2.05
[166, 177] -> 1.82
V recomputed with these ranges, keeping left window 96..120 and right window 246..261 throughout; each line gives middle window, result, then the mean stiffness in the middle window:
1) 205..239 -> -2.8 N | 2.3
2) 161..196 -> -1.1 N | 1.96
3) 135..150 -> -0.1 N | 1.72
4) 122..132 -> -0.3 N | 1.67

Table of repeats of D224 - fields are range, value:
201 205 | 2.1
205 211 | 2.25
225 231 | 2.37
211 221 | 2.29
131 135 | 1.68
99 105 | 1.45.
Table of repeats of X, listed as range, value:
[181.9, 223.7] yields 1.972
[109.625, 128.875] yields 1.475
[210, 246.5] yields 2.124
